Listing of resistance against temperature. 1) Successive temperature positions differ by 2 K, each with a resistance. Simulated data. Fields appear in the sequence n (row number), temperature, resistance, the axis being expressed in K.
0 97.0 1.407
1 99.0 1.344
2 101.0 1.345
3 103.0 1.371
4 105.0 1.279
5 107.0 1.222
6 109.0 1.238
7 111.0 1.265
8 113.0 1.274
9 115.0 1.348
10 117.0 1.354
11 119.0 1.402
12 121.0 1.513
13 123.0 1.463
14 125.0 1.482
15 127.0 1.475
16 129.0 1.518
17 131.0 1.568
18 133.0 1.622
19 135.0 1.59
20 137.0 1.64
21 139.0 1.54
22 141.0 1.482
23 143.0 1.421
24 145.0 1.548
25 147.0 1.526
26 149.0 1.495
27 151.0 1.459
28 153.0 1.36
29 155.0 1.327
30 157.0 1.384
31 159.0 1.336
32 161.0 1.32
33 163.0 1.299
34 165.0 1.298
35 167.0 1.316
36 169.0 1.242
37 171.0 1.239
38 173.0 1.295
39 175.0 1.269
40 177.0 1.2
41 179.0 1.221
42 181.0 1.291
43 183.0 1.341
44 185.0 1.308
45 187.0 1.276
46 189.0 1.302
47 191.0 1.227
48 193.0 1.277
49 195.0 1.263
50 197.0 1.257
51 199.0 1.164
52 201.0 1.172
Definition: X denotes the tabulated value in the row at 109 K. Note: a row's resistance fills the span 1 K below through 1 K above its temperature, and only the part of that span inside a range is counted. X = 1.238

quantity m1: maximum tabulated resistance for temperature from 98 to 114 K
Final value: 1.371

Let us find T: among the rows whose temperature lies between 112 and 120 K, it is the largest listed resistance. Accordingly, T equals 1.402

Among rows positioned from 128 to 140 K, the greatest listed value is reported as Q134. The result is 1.64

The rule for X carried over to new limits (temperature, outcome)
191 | 1.227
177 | 1.2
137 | 1.64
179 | 1.221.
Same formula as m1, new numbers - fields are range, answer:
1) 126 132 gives 1.568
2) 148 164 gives 1.495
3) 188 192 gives 1.302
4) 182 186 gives 1.341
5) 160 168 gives 1.32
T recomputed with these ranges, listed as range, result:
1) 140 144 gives 1.482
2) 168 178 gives 1.295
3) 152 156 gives 1.36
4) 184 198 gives 1.308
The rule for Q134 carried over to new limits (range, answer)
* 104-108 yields 1.279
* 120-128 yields 1.513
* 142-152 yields 1.548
